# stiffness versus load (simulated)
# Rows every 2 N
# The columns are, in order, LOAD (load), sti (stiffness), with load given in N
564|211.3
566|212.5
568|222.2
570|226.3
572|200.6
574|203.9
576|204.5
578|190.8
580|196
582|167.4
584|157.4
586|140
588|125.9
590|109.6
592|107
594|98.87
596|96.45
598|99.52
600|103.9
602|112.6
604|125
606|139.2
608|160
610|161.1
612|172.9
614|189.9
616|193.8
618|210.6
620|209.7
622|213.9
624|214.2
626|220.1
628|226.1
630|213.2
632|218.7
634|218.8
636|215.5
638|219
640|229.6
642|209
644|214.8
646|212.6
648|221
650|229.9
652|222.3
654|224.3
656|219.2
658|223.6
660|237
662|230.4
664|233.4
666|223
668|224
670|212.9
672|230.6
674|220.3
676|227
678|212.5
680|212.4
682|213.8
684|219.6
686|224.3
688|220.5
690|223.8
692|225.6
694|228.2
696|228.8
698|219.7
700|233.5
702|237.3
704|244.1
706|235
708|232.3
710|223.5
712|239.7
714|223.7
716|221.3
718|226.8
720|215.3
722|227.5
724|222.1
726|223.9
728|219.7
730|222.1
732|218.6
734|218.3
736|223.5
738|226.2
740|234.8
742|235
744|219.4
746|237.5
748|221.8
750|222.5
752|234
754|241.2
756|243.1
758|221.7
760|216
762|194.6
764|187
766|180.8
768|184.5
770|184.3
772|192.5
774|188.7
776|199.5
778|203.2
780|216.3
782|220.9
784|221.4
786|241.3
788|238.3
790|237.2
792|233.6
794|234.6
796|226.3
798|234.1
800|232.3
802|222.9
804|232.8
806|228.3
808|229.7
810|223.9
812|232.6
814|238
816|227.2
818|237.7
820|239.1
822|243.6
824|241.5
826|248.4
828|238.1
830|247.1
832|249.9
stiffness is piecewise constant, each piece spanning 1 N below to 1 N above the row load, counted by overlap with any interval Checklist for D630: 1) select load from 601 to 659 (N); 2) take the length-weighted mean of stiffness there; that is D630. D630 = 201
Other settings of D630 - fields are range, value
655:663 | 228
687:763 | 226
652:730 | 225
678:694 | 220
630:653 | 219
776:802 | 227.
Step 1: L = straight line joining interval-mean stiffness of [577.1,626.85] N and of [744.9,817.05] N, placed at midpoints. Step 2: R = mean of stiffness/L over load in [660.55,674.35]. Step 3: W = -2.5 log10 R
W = -0.247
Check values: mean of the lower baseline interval 156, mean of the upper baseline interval 220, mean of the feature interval 226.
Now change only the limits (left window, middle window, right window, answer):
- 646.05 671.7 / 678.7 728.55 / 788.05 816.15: 0.006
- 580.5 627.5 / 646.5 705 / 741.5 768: -0.214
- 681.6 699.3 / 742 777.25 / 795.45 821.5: 0.086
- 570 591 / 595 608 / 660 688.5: 0.496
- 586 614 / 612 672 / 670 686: -0.237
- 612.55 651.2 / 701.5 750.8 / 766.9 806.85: -0.049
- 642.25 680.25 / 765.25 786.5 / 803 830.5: 0.151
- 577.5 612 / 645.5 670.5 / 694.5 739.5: -0.227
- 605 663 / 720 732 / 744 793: -0.044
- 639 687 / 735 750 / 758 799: -0.063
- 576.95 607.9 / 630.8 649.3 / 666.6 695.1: -0.207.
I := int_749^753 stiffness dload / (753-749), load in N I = 228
